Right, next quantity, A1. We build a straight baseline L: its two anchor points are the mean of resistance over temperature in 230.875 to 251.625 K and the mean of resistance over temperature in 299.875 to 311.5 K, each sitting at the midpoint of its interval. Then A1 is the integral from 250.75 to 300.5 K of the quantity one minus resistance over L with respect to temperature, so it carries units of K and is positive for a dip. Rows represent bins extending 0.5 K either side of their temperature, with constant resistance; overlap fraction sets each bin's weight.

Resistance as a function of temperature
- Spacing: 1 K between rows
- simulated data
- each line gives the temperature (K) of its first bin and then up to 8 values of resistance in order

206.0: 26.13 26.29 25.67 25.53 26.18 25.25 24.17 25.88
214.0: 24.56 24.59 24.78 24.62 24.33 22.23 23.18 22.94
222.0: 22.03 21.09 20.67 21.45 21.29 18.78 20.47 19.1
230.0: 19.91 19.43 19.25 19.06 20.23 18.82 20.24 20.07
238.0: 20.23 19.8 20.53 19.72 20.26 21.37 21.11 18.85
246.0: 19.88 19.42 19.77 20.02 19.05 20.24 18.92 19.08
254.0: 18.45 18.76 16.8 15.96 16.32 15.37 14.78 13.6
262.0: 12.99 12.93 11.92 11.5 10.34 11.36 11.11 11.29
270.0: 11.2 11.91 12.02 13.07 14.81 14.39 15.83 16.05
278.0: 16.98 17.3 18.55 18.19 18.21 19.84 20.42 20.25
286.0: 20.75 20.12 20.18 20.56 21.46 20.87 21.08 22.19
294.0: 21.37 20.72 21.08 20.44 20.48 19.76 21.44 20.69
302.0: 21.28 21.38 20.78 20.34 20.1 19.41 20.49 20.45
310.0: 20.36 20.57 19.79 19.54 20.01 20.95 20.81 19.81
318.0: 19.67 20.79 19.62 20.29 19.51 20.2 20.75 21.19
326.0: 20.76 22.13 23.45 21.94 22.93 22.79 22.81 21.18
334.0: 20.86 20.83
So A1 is 7.9 K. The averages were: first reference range 19.9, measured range 17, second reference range 20.6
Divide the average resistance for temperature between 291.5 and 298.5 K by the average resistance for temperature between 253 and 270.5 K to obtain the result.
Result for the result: 1.51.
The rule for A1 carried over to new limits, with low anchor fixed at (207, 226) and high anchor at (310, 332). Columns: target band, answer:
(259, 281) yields 8.5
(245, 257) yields 2.0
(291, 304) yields 0.3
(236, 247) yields 1.4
